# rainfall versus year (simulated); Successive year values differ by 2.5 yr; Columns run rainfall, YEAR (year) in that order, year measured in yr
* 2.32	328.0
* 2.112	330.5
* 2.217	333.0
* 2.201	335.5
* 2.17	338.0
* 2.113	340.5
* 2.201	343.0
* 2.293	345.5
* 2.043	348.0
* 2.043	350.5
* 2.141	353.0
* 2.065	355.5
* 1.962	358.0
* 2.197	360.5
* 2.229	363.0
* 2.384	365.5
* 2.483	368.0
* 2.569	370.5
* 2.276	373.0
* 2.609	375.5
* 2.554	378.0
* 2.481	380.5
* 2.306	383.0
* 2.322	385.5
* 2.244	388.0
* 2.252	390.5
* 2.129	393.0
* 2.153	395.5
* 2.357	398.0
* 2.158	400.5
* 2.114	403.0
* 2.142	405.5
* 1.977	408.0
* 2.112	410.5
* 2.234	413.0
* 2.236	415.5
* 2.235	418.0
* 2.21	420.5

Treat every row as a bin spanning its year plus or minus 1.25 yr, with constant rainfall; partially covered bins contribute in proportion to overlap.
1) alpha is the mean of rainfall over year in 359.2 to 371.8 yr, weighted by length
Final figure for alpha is 2.37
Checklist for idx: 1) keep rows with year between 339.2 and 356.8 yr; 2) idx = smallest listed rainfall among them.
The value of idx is 2.043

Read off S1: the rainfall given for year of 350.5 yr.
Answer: 2.043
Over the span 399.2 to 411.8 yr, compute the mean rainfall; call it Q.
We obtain 2.1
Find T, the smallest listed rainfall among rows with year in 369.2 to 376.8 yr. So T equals 2.276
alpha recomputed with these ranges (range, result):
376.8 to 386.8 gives 2.41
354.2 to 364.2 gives 2.11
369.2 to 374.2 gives 2.42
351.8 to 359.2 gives 2.06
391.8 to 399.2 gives 2.21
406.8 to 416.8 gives 2.14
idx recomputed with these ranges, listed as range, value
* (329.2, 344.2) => 2.112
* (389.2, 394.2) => 2.129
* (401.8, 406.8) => 2.114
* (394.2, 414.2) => 1.977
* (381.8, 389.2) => 2.244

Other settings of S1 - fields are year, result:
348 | 2.043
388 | 2.244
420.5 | 2.21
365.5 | 2.384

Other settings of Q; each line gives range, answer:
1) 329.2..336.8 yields 2.18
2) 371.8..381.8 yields 2.48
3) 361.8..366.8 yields 2.31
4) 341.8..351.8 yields 2.14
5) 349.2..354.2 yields 2.09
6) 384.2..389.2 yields 2.28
